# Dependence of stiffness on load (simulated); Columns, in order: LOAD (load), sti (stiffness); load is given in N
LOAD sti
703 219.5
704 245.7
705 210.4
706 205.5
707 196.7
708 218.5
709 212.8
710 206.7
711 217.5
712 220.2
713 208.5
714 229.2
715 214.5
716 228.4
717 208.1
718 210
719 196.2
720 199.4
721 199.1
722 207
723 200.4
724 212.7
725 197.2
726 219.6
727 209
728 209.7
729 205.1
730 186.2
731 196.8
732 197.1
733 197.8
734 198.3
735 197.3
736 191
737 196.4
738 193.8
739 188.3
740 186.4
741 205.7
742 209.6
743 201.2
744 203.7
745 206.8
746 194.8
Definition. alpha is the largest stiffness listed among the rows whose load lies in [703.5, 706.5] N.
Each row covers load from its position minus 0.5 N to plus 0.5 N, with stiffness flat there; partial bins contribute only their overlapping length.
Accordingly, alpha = 245.7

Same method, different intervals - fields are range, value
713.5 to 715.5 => 229.2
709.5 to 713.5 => 220.2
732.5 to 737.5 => 198.3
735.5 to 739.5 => 196.4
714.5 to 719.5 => 228.4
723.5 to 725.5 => 212.7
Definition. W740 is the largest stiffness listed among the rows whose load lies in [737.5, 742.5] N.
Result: 209.6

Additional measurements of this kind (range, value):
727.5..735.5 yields 209.7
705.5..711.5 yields 218.5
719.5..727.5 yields 219.6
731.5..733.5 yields 197.8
